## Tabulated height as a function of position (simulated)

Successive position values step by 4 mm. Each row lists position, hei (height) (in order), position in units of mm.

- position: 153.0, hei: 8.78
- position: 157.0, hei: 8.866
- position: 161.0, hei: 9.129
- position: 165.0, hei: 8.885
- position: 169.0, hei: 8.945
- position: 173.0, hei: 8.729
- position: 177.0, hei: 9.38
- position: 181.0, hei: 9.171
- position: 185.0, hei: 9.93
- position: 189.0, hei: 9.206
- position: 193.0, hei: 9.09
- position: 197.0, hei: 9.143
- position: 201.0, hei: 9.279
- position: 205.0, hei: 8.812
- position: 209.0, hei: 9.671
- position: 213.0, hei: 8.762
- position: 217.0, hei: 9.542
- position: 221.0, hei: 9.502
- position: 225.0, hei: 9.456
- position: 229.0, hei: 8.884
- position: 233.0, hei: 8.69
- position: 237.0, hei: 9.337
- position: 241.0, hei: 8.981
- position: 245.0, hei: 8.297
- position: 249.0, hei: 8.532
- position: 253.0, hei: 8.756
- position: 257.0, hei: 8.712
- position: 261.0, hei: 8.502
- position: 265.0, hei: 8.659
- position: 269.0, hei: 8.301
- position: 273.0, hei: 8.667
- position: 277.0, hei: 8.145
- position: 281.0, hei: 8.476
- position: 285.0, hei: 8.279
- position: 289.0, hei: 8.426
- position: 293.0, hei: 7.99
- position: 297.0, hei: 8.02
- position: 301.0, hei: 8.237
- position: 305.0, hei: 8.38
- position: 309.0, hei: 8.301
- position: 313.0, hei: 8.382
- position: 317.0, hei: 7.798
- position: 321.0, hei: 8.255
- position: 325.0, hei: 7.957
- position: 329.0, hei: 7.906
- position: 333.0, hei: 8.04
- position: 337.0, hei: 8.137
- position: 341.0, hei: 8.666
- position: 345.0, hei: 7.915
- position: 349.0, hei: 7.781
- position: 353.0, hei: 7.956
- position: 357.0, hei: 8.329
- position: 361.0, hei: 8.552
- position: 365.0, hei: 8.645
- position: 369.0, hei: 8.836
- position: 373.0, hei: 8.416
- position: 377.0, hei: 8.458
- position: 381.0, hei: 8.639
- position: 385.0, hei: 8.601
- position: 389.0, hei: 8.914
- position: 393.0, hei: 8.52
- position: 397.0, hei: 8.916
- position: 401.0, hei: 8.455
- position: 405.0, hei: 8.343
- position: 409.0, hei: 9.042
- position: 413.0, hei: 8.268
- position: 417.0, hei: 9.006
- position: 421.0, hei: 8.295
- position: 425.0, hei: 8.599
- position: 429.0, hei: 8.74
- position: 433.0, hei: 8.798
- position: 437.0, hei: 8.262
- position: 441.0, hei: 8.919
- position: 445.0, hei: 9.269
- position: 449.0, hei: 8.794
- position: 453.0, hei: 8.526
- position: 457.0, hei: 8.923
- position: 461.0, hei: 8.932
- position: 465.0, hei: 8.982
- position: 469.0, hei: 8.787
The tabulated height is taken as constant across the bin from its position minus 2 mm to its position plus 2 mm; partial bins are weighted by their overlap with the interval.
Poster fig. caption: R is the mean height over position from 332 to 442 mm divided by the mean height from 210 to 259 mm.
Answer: 0.95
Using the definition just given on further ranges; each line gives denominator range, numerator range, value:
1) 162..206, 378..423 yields 0.94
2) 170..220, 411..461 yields 0.94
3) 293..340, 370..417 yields 1.06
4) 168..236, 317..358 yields 0.88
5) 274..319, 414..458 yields 1.06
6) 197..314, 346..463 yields 0.99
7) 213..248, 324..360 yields 0.89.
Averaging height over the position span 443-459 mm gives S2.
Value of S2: 8.88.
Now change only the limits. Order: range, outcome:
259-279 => 8.45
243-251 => 8.41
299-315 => 8.32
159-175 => 8.92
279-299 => 8.24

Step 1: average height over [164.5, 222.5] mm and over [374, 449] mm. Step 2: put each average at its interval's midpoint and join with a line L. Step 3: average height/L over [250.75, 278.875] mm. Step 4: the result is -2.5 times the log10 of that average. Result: 0.061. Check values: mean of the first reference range 9.21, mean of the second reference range 8.67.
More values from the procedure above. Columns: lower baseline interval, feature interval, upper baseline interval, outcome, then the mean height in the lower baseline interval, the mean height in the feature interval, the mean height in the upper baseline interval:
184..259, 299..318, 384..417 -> 0.08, 9.07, 8.24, 8.66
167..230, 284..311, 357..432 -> 0.09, 9.22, 8.23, 8.62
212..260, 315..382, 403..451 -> 0.07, 8.95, 8.25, 8.69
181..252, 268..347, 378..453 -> 0.09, 9.12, 8.21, 8.68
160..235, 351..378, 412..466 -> 0.05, 9.17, 8.46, 8.74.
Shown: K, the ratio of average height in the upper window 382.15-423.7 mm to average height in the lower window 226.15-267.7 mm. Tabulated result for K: 0.99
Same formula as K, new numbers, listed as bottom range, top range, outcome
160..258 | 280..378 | 0.91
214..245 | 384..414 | 0.95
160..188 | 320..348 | 0.88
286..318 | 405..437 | 1.05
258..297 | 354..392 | 1.02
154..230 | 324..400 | 0.91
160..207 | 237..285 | 0.94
